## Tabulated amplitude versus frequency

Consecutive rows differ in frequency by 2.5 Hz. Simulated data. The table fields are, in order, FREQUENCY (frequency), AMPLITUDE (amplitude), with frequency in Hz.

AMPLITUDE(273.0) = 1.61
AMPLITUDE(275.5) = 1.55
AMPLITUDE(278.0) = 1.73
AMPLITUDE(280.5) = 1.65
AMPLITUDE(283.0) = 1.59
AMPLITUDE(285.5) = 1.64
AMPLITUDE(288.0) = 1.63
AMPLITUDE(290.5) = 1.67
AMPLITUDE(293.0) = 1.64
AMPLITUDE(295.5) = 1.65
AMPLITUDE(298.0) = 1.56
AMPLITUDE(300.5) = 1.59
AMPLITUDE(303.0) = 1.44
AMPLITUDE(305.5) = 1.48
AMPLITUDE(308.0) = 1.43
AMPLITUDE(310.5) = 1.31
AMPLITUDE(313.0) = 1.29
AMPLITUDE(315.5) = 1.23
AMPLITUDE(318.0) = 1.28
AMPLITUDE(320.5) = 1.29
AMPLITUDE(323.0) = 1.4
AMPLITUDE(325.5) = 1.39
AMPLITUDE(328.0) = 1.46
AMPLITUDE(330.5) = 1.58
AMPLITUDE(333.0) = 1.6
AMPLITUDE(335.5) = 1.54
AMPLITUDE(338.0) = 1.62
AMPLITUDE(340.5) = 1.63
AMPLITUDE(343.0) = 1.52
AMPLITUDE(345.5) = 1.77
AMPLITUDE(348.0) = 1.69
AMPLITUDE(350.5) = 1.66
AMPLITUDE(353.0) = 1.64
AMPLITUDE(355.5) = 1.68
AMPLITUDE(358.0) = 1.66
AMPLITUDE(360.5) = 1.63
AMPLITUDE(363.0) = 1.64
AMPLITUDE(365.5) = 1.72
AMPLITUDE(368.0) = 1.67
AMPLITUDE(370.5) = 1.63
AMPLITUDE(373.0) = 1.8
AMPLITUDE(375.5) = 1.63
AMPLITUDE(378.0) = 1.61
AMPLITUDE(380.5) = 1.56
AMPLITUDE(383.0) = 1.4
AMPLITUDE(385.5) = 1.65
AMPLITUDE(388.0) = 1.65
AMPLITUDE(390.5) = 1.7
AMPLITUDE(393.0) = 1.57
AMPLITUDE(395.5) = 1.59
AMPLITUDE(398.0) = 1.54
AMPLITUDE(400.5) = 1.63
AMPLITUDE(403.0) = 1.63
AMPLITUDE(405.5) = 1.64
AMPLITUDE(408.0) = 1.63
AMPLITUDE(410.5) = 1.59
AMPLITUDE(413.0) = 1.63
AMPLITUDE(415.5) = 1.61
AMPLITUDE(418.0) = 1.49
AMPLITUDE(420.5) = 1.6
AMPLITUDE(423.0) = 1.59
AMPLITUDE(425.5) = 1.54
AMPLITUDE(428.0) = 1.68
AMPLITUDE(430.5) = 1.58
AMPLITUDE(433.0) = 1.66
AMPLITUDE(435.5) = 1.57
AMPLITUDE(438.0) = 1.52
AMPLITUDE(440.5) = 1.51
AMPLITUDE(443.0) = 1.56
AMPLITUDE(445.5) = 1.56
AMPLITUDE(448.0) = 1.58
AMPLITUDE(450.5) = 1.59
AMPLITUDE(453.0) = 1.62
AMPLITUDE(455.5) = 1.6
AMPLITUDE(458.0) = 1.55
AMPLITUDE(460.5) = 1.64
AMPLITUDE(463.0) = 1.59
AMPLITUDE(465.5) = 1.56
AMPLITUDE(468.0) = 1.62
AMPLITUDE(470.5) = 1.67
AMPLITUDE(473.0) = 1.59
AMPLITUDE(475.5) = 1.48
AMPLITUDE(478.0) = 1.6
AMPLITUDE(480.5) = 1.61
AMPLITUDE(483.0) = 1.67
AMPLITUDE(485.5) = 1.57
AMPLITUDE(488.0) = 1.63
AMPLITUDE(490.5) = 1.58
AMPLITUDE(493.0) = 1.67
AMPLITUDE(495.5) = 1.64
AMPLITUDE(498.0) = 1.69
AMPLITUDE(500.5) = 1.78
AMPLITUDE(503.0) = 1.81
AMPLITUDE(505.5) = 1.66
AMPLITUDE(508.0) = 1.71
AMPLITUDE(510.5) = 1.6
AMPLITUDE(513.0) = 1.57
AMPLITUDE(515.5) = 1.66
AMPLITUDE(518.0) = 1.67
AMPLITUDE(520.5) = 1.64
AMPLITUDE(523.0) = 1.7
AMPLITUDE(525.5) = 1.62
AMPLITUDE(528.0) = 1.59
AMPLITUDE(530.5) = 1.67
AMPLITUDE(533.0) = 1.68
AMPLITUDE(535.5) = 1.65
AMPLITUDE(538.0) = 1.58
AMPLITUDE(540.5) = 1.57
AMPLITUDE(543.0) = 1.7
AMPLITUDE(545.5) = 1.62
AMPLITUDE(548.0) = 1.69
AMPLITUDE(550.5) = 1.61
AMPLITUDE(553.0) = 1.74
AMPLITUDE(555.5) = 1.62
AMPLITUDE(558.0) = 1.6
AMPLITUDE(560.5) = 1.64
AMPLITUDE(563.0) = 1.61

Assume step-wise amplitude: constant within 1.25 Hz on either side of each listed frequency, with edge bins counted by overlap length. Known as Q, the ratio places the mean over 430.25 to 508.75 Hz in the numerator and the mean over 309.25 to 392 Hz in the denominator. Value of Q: 1.03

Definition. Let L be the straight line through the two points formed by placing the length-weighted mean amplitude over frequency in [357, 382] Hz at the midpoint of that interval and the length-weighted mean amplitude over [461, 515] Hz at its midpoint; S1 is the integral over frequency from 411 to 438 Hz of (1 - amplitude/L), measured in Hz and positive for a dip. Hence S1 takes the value 0.9 Hz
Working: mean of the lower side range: 1.65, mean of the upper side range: 1.63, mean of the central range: 1.59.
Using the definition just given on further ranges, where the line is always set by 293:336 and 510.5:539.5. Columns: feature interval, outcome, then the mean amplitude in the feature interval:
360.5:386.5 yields -2.3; 1.63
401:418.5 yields -0.9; 1.61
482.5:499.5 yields -0.3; 1.64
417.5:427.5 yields -0.2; 1.57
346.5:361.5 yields -1.8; 1.66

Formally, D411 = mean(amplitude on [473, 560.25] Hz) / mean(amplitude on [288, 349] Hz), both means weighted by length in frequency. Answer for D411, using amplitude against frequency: 1.1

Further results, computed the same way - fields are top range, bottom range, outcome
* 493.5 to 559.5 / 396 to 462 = 1.04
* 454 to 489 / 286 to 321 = 1.09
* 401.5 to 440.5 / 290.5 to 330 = 1.11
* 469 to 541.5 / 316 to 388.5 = 1.04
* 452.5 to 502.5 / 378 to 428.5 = 1.02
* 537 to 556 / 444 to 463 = 1.03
